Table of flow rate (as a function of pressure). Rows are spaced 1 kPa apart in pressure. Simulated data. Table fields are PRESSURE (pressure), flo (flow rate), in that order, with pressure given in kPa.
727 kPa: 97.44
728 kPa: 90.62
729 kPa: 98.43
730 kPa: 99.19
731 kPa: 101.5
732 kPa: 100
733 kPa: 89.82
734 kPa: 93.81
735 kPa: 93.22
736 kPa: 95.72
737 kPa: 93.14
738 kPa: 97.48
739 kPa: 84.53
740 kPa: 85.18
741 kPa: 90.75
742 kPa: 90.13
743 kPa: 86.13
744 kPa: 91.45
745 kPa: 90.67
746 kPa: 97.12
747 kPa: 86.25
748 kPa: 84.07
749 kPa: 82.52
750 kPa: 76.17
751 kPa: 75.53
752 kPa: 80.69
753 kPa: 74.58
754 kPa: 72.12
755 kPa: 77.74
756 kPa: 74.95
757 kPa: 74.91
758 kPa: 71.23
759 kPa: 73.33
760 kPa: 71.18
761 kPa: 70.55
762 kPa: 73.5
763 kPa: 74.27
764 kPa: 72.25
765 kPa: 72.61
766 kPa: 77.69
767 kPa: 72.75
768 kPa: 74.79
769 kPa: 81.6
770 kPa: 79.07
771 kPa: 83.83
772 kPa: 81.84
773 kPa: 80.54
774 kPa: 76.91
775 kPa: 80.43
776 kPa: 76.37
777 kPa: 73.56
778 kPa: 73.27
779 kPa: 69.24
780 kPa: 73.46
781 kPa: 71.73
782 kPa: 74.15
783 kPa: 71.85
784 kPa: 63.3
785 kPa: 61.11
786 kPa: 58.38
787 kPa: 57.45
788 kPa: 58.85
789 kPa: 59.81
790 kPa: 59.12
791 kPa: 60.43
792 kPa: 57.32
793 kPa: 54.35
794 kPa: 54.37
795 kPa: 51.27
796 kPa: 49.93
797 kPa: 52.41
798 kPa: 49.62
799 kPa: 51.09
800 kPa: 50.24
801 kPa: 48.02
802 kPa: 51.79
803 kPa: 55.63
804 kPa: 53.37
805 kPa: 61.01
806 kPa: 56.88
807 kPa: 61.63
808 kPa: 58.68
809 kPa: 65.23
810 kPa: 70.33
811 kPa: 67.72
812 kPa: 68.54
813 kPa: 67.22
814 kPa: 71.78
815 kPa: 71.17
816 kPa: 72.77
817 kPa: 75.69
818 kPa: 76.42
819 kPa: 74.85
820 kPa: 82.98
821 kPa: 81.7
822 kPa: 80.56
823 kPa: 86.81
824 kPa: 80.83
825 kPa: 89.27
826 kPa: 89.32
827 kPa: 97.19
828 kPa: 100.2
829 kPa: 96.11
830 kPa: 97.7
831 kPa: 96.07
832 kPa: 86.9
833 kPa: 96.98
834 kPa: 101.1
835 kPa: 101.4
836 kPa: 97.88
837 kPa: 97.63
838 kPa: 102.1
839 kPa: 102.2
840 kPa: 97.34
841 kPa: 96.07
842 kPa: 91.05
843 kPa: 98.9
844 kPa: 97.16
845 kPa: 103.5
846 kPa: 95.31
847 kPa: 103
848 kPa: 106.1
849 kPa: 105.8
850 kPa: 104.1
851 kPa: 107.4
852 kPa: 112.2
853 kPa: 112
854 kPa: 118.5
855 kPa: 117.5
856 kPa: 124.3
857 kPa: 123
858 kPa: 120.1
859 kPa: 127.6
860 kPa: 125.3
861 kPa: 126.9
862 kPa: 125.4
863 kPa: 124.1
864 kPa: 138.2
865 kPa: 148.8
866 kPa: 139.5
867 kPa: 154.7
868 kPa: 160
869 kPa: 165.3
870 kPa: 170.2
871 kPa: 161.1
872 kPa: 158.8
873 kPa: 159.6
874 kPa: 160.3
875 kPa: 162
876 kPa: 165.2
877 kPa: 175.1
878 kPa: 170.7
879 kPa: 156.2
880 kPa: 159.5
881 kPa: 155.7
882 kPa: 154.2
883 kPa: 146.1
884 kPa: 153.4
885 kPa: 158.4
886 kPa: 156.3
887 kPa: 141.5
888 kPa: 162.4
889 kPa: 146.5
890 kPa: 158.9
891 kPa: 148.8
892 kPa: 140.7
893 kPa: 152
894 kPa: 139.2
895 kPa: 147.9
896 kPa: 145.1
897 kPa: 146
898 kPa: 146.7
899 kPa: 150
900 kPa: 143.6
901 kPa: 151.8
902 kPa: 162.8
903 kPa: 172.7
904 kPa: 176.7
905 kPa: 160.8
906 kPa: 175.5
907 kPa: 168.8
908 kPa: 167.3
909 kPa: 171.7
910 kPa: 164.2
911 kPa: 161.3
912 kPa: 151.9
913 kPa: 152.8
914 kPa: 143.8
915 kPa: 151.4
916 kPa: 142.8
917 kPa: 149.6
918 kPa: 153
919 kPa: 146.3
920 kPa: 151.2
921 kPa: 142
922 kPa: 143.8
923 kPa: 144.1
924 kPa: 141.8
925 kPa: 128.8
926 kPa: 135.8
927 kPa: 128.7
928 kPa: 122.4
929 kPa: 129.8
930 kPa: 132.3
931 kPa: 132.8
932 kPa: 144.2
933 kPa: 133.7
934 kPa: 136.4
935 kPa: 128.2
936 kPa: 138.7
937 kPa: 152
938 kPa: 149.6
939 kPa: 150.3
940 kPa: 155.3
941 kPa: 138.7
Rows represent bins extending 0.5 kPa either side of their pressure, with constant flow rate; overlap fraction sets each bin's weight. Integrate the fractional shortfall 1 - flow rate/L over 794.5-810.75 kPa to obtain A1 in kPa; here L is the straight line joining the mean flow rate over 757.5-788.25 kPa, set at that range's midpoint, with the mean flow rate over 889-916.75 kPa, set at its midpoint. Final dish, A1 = 6.4 kPa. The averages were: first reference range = 72.7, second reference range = 155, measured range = 55.6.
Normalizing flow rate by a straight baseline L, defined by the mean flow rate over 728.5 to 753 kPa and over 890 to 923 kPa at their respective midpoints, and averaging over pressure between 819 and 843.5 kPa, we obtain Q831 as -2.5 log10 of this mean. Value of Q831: 0.32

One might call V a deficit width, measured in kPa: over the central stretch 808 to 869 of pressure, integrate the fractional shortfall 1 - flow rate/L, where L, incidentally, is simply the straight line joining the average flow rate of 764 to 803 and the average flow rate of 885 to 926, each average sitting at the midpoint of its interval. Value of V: 2.8 kPa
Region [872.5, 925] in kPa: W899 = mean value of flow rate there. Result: 155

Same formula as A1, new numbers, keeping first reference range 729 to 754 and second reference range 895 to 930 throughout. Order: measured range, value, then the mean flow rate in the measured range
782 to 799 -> 7.8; 57.8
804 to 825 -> 8.0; 71.6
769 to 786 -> 4.6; 74.2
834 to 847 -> 2.7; 98.7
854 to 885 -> -2.8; 147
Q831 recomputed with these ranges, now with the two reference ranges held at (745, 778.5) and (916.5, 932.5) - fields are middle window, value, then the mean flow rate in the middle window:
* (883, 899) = -0.18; 149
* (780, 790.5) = 0.32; 64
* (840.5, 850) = 0.10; 99.9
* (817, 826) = 0.22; 81.8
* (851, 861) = -0.06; 120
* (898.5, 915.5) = -0.21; 160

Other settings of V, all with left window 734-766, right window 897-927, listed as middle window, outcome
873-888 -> -2.1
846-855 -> 1.3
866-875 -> -1.7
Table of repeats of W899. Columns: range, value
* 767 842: 73.9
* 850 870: 130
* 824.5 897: 128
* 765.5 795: 69.3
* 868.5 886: 161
